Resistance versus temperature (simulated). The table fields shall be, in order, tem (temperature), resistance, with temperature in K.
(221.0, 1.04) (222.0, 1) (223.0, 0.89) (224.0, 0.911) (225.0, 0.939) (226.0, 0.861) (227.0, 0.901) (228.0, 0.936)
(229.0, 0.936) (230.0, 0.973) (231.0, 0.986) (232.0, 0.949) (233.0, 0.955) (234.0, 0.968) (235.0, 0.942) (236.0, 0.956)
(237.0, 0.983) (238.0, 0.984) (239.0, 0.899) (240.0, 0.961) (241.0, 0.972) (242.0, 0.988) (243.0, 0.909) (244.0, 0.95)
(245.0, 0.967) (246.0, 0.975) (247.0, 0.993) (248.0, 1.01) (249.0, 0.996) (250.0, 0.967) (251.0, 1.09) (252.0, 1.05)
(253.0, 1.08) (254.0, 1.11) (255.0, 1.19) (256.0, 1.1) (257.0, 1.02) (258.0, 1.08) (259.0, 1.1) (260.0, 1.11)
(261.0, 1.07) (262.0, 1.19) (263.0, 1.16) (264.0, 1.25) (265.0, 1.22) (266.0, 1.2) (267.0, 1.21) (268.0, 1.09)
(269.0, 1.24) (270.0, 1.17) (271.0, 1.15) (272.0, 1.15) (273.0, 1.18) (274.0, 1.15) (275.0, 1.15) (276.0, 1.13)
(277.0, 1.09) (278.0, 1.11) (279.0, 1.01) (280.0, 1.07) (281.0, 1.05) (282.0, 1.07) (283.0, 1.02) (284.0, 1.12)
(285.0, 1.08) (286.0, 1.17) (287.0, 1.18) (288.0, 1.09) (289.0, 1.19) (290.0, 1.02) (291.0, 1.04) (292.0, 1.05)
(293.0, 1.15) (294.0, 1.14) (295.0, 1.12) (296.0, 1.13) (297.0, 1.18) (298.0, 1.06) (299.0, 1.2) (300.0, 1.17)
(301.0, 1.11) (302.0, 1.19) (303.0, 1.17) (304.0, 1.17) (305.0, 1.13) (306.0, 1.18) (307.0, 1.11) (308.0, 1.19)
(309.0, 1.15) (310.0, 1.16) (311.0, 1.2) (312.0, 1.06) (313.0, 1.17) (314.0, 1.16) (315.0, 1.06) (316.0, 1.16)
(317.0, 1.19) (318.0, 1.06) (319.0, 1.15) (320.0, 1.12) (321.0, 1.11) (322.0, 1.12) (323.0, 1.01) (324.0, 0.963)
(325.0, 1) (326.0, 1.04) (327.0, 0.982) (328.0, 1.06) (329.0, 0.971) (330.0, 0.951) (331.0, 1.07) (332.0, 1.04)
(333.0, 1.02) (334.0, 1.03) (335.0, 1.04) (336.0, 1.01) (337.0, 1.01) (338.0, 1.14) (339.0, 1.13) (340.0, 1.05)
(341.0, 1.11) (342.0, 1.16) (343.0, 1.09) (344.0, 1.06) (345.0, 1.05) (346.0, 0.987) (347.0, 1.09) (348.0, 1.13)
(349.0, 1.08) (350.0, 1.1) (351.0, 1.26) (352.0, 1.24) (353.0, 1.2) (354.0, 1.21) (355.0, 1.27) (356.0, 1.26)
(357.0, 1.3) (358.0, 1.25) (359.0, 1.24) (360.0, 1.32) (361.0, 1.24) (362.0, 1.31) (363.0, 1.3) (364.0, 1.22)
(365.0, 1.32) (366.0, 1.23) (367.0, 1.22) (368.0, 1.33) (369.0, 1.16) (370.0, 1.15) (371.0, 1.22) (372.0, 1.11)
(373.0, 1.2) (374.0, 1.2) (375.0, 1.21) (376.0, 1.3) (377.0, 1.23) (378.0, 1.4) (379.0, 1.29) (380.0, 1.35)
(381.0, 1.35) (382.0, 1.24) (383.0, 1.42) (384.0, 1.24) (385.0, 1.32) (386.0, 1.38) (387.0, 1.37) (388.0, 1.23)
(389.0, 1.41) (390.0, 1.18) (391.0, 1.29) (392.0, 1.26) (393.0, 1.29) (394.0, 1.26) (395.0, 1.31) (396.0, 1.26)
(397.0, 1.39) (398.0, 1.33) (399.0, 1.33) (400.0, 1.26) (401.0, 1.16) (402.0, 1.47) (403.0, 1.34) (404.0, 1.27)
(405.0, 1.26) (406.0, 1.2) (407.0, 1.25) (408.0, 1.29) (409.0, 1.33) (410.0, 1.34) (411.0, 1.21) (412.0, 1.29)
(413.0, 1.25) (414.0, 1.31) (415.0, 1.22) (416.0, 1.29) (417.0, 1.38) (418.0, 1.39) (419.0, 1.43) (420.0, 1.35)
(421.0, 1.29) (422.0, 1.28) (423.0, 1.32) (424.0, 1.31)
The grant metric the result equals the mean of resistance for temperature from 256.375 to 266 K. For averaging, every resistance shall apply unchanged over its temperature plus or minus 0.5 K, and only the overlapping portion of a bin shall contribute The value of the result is 1.14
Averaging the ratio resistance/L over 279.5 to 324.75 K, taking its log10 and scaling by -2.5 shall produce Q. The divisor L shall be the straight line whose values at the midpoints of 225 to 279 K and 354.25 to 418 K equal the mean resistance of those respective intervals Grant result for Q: 0.02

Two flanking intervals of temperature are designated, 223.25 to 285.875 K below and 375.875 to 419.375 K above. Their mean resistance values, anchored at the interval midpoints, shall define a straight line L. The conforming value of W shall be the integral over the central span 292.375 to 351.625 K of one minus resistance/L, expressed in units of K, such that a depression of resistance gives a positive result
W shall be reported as 3.4 K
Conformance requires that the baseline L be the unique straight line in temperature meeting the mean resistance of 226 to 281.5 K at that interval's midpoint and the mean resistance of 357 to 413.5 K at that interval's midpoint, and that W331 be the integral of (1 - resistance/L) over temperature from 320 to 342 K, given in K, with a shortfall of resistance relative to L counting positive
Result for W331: 2.6 K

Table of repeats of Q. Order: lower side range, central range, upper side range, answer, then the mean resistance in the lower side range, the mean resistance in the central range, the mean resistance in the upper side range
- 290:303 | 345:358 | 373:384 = 0.06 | 1.13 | 1.18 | 1.29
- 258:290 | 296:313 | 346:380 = 0.01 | 1.13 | 1.15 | 1.23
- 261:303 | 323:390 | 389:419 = 0.05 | 1.13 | 1.18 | 1.29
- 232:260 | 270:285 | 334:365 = -0.05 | 1.01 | 1.1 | 1.16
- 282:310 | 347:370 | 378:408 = 0.01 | 1.13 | 1.23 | 1.3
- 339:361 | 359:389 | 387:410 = -0.04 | 1.17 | 1.27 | 1.29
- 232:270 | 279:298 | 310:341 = -0.04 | 1.05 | 1.1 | 1.07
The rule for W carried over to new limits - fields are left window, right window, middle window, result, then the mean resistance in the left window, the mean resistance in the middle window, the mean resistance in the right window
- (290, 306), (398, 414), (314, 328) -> 1.1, 1.13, 1.08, 1.29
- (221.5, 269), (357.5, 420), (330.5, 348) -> 1.9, 1.02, 1.07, 1.28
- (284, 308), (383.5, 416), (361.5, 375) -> 0.2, 1.13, 1.23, 1.29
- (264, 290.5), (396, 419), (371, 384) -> -0.1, 1.13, 1.27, 1.3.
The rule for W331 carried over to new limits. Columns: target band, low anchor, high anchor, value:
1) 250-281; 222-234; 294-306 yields -2.39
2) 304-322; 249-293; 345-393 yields 0.48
